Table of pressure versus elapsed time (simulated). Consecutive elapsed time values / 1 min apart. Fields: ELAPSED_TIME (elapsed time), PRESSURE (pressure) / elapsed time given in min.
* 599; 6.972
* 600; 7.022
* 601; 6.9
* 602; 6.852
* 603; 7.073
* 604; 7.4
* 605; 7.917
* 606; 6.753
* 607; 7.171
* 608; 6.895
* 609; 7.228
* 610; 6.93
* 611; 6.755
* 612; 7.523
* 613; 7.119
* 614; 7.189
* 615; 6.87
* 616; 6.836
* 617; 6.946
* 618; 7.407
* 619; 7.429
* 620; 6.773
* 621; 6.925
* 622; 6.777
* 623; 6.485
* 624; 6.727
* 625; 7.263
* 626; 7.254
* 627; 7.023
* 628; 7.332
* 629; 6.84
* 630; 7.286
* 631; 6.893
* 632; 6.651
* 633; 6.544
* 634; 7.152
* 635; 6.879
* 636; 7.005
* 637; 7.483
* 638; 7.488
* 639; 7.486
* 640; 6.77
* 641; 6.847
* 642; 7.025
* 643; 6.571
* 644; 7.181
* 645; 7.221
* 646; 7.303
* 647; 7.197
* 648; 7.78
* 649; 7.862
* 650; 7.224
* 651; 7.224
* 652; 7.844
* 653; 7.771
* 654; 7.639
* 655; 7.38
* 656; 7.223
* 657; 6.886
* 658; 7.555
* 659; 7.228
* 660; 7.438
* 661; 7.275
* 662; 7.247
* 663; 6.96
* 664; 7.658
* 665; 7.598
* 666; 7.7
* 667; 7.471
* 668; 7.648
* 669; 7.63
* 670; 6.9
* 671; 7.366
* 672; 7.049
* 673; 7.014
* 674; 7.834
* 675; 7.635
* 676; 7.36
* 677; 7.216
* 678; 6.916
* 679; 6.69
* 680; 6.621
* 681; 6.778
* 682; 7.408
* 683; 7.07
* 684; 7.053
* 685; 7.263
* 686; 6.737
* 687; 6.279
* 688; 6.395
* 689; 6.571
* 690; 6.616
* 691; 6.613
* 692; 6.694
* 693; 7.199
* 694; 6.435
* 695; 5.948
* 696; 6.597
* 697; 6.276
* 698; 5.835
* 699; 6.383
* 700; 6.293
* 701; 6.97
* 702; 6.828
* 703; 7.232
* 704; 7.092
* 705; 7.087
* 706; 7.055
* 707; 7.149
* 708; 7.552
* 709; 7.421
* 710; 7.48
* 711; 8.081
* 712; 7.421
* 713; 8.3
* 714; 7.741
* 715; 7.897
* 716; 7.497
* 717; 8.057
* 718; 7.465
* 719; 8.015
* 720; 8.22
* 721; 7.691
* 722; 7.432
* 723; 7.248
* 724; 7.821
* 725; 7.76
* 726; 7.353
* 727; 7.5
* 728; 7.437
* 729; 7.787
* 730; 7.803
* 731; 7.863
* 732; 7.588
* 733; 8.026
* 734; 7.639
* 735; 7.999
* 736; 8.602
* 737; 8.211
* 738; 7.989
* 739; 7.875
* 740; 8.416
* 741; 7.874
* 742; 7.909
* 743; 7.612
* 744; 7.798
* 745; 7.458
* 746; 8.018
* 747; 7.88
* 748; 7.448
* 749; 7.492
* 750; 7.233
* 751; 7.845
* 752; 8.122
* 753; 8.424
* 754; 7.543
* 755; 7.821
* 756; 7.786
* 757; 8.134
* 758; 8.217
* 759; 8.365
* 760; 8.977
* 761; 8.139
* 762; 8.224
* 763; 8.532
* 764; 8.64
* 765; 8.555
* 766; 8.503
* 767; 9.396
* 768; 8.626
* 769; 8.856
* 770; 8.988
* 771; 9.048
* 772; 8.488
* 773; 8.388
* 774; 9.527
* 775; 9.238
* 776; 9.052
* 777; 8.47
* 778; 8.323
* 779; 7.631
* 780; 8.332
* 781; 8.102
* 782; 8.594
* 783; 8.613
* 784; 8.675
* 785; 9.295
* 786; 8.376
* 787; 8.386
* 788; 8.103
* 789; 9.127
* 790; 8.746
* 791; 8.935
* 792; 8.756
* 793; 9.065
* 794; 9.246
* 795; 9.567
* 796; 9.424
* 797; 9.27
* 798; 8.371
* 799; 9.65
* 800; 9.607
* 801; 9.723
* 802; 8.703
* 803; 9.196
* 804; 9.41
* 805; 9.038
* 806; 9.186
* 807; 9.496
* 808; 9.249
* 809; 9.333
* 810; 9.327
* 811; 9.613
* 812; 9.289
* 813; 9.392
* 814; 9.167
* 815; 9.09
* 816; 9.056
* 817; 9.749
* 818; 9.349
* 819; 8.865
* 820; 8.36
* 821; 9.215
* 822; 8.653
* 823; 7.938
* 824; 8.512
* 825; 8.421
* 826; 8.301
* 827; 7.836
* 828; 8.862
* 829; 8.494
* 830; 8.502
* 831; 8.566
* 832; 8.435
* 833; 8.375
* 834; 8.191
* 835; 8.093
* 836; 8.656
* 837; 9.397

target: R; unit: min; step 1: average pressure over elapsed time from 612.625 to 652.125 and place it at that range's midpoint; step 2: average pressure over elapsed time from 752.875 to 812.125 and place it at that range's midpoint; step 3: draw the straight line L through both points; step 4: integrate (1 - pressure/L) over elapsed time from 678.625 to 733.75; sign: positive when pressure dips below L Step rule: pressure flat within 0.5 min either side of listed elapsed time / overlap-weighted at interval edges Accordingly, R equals 5.1 min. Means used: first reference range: 7.1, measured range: 7.2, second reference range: 8.79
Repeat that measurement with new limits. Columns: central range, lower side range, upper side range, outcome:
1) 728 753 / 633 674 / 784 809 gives 1.6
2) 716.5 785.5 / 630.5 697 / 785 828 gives 1.1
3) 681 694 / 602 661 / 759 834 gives 1.5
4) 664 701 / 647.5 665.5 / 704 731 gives 2.9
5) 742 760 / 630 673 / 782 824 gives 1.2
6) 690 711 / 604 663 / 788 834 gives 2.7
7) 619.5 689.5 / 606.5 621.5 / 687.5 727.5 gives -0.4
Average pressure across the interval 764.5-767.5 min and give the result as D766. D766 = 8.82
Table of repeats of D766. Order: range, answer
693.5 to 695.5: 6.19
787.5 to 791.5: 8.73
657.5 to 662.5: 7.35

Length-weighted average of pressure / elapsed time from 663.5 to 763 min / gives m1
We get 7.46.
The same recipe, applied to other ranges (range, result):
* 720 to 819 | 8.49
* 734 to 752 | 7.86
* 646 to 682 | 7.34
